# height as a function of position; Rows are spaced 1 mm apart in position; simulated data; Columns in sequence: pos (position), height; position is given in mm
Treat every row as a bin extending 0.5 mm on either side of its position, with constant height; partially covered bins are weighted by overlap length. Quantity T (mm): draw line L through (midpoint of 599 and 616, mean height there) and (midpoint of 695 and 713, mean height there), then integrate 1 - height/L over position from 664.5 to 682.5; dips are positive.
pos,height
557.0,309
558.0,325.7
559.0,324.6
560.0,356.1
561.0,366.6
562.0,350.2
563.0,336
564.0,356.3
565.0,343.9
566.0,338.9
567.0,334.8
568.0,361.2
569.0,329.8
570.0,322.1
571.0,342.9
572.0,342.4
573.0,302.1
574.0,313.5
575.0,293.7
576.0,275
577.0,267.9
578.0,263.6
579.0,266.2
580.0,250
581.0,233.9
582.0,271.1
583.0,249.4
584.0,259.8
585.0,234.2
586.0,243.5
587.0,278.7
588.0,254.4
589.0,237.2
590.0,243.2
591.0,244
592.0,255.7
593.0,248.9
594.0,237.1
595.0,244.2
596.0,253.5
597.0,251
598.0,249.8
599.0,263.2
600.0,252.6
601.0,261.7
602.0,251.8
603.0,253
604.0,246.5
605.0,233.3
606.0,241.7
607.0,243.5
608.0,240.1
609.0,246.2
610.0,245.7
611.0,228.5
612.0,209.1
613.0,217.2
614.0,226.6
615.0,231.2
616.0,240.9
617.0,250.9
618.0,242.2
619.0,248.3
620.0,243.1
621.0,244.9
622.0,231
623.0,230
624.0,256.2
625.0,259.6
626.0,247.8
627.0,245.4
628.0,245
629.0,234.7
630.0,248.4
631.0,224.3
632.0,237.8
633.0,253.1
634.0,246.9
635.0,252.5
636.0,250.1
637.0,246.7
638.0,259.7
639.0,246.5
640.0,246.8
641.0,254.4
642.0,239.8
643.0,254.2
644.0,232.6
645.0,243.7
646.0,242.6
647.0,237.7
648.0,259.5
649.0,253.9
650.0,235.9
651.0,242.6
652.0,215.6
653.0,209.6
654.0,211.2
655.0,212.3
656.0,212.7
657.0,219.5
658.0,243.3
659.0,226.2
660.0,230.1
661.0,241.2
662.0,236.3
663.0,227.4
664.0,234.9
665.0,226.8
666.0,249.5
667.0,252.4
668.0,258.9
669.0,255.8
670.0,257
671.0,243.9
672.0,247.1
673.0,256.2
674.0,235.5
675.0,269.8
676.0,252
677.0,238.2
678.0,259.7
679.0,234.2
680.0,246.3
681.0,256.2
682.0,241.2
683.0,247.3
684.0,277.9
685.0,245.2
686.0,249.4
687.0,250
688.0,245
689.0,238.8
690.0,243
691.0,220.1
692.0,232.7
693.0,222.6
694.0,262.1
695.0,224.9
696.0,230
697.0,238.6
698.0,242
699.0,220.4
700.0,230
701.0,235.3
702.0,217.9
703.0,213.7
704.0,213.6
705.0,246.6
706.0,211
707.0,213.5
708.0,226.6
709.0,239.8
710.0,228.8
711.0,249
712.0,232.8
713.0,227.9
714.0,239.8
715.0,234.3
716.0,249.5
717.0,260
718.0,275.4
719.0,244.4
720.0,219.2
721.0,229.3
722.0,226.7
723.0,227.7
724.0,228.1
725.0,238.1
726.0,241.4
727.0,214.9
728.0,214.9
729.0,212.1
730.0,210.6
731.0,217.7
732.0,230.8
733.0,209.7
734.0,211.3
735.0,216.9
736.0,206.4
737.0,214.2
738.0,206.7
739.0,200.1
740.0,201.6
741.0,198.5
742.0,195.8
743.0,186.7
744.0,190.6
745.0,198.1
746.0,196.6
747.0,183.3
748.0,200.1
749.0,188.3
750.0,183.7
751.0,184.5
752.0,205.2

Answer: -1.3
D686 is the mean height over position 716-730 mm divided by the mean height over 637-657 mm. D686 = 0.98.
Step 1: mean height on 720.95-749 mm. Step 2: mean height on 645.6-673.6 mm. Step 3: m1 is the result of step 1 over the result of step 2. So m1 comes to 0.89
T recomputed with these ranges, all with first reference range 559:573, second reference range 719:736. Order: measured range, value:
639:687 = 4.9 mm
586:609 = 5.0 mm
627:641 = 2.2 mm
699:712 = 0.6 mm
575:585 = 2.2 mm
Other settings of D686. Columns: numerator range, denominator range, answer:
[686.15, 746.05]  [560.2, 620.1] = 0.83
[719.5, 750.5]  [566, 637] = 0.81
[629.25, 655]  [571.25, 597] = 0.92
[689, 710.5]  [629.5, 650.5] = 0.93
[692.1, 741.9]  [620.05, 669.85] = 0.94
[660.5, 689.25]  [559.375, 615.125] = 0.90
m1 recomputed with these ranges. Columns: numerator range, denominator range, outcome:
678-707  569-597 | 0.88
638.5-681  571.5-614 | 0.95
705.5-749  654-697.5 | 0.91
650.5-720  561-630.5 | 0.90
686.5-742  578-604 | 0.90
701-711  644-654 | 0.95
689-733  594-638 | 0.95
